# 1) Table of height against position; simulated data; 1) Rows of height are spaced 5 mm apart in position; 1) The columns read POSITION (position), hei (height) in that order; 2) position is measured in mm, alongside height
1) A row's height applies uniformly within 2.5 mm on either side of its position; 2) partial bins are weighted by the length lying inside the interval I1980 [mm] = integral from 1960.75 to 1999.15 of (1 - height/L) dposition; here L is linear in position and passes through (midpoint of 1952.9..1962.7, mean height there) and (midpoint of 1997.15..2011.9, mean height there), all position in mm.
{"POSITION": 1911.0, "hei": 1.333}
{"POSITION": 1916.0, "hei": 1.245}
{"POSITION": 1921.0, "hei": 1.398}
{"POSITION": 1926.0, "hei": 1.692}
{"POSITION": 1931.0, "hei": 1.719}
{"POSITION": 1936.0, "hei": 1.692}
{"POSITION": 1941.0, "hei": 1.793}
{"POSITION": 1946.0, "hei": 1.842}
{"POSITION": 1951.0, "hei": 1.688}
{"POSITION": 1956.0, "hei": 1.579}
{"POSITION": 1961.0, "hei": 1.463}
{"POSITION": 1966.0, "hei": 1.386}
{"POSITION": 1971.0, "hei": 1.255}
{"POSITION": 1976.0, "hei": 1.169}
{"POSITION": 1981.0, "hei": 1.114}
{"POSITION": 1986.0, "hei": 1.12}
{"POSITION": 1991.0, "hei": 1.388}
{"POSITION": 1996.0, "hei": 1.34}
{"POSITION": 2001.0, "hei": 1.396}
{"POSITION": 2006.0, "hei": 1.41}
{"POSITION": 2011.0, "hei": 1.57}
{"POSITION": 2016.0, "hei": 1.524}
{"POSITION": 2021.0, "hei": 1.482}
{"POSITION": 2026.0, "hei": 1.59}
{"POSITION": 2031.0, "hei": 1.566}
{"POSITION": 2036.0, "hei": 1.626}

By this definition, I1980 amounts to 5.62 mm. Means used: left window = 1.54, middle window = 1.27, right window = 1.44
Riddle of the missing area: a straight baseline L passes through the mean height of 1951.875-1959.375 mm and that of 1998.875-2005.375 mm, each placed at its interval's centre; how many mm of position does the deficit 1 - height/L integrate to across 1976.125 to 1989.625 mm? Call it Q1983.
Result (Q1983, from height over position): 3.0 mm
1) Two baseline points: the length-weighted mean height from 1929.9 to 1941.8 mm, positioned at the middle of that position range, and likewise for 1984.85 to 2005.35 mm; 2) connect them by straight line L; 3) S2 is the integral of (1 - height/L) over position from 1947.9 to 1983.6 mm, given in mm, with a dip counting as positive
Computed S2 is 3.5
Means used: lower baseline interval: 1.73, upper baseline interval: 1.33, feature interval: 1.39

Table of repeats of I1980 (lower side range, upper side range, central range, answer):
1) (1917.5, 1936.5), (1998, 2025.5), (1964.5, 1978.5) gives 2.5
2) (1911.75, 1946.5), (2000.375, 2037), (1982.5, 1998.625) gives 2.8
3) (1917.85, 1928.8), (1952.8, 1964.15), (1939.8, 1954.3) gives -2.2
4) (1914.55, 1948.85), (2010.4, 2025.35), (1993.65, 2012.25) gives 1.5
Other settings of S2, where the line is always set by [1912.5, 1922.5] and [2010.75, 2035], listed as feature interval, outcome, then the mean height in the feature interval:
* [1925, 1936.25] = -3.0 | 1.7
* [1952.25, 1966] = -1.0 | 1.51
